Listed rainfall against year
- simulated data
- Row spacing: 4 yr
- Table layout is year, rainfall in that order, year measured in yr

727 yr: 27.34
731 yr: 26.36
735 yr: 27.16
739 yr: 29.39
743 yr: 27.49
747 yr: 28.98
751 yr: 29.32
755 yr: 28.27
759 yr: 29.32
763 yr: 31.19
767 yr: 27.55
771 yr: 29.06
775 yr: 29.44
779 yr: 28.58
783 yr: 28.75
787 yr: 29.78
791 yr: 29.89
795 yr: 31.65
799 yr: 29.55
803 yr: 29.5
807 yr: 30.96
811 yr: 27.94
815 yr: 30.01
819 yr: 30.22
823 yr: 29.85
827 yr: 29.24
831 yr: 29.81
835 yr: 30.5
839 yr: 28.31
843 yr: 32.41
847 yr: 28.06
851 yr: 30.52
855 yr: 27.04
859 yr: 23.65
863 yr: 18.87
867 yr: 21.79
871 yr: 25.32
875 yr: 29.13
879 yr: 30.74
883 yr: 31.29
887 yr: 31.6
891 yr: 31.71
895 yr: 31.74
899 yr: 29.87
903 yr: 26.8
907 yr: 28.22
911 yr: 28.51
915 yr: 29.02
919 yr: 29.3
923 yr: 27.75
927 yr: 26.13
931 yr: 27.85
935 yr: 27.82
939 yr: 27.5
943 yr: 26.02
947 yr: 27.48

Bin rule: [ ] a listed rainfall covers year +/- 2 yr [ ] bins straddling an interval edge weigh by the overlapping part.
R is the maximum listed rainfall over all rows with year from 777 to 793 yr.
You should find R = 29.89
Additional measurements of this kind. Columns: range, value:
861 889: 31.6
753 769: 31.19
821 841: 30.5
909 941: 29.3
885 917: 31.74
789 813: 31.65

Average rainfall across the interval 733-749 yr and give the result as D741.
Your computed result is 28.3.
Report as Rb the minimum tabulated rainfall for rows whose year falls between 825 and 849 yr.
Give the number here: 28.06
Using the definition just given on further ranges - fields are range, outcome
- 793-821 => 27.94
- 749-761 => 28.27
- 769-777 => 29.06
